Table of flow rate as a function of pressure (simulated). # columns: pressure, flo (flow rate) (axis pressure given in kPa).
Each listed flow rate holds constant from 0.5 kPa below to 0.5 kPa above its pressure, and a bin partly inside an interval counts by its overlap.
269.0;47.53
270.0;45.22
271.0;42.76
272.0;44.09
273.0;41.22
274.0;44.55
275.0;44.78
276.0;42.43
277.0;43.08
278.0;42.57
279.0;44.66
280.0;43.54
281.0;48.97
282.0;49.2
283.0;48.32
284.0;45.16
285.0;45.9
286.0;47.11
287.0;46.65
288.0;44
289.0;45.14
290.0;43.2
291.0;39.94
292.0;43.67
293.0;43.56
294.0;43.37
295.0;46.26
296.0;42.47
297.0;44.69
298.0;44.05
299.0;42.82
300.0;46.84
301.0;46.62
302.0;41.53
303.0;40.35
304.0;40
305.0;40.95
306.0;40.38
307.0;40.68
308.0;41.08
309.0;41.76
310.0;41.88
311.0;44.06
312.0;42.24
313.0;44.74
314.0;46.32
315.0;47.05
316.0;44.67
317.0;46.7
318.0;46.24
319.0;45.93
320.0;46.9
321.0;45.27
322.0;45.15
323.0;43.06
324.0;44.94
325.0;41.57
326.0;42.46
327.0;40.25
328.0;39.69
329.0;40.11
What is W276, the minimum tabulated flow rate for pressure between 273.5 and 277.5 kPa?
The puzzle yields 42.43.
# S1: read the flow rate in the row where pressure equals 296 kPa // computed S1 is 42.47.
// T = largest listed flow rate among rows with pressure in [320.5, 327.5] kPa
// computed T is 45.27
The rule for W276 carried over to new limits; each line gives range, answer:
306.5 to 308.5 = 40.68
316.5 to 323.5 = 43.06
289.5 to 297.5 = 39.94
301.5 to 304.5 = 40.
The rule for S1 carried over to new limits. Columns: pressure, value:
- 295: 46.26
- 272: 44.09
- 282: 49.2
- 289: 45.14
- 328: 39.69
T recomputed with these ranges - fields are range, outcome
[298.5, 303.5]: 46.84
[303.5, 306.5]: 40.95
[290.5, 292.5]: 43.67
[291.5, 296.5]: 46.26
